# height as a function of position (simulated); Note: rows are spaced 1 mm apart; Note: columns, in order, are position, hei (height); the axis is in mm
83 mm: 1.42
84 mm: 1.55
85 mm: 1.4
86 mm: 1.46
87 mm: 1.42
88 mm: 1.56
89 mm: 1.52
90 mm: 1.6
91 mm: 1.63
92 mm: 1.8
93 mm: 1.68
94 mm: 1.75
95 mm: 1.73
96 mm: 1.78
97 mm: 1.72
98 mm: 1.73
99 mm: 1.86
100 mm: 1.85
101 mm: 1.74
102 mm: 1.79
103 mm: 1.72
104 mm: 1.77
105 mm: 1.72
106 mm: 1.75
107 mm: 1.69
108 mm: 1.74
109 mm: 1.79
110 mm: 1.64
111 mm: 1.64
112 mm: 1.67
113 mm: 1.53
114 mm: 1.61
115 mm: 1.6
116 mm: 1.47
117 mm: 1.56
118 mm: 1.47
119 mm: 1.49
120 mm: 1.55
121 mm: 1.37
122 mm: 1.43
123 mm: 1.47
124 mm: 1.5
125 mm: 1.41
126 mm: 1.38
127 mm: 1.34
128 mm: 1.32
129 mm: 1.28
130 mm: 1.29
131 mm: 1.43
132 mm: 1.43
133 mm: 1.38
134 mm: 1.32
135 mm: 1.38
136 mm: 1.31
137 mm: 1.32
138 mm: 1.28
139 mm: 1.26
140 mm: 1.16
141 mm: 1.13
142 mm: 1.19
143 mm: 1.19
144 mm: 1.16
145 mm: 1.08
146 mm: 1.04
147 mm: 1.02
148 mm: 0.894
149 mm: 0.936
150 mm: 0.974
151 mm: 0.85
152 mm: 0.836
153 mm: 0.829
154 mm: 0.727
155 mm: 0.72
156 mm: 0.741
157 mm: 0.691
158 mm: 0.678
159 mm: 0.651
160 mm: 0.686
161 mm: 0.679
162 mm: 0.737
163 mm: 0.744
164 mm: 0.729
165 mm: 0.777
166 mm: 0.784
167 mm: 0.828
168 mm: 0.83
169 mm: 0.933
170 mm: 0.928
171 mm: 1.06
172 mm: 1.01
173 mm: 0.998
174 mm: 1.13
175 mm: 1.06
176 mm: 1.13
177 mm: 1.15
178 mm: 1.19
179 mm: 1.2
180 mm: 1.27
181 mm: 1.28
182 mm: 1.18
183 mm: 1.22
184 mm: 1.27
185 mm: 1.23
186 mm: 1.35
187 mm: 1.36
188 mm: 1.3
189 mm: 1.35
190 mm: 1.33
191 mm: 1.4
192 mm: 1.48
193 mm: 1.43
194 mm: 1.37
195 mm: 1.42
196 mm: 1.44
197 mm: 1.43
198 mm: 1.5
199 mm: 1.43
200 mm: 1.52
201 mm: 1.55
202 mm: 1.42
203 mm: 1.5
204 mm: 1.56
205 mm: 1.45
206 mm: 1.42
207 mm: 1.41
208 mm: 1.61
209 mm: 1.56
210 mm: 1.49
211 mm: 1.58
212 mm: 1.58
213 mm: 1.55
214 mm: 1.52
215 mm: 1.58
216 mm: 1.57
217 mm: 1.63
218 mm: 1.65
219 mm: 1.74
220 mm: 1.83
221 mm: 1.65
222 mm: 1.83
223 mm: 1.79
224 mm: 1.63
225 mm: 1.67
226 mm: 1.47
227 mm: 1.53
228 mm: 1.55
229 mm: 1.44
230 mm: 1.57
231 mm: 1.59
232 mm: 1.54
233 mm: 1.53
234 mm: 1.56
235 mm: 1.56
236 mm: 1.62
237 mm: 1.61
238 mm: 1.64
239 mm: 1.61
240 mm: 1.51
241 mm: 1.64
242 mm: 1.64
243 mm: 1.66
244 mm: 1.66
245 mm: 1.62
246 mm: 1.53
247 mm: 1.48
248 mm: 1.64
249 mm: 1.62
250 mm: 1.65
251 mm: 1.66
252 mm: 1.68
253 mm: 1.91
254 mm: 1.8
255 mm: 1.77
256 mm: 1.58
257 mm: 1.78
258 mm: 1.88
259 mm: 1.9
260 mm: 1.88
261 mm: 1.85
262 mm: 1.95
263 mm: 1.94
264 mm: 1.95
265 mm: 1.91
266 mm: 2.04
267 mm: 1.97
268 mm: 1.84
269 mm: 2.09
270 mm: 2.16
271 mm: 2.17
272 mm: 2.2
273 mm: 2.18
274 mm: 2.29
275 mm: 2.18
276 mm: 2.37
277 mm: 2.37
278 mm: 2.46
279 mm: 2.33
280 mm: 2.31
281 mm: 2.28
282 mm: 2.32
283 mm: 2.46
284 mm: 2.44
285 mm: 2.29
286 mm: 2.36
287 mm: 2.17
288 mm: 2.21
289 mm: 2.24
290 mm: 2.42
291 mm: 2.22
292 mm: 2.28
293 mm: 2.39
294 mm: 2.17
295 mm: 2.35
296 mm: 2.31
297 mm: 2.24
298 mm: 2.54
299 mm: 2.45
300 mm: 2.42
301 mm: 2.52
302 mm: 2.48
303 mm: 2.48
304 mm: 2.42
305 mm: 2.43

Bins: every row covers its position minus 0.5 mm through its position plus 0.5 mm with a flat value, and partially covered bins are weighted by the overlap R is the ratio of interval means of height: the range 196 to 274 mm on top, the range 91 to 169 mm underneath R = 1.3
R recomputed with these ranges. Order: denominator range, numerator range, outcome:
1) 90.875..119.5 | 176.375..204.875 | 0.81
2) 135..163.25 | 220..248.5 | 1.68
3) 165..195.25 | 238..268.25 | 1.49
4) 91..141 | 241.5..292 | 1.30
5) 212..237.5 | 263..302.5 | 1.41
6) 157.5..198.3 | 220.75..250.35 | 1.44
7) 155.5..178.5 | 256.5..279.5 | 2.37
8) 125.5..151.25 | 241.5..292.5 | 1.66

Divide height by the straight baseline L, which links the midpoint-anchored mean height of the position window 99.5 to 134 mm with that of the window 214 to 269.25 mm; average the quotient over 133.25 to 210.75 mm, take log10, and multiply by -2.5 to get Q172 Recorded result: 0.37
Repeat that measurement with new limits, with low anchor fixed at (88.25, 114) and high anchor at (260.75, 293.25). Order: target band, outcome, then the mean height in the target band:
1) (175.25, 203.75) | 0.408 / 1.35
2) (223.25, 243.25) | 0.298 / 1.58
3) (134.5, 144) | 0.413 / 1.24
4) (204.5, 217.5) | 0.297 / 1.53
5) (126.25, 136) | 0.308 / 1.35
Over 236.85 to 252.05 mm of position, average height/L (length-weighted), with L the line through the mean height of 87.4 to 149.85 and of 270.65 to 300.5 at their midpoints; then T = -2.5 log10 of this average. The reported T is 0.29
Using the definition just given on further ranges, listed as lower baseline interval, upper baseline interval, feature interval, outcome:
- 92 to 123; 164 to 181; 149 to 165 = 0.47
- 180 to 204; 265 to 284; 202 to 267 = 0.10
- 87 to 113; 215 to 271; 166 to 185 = 0.49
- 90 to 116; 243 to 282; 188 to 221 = 0.23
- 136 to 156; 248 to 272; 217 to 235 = 0.00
